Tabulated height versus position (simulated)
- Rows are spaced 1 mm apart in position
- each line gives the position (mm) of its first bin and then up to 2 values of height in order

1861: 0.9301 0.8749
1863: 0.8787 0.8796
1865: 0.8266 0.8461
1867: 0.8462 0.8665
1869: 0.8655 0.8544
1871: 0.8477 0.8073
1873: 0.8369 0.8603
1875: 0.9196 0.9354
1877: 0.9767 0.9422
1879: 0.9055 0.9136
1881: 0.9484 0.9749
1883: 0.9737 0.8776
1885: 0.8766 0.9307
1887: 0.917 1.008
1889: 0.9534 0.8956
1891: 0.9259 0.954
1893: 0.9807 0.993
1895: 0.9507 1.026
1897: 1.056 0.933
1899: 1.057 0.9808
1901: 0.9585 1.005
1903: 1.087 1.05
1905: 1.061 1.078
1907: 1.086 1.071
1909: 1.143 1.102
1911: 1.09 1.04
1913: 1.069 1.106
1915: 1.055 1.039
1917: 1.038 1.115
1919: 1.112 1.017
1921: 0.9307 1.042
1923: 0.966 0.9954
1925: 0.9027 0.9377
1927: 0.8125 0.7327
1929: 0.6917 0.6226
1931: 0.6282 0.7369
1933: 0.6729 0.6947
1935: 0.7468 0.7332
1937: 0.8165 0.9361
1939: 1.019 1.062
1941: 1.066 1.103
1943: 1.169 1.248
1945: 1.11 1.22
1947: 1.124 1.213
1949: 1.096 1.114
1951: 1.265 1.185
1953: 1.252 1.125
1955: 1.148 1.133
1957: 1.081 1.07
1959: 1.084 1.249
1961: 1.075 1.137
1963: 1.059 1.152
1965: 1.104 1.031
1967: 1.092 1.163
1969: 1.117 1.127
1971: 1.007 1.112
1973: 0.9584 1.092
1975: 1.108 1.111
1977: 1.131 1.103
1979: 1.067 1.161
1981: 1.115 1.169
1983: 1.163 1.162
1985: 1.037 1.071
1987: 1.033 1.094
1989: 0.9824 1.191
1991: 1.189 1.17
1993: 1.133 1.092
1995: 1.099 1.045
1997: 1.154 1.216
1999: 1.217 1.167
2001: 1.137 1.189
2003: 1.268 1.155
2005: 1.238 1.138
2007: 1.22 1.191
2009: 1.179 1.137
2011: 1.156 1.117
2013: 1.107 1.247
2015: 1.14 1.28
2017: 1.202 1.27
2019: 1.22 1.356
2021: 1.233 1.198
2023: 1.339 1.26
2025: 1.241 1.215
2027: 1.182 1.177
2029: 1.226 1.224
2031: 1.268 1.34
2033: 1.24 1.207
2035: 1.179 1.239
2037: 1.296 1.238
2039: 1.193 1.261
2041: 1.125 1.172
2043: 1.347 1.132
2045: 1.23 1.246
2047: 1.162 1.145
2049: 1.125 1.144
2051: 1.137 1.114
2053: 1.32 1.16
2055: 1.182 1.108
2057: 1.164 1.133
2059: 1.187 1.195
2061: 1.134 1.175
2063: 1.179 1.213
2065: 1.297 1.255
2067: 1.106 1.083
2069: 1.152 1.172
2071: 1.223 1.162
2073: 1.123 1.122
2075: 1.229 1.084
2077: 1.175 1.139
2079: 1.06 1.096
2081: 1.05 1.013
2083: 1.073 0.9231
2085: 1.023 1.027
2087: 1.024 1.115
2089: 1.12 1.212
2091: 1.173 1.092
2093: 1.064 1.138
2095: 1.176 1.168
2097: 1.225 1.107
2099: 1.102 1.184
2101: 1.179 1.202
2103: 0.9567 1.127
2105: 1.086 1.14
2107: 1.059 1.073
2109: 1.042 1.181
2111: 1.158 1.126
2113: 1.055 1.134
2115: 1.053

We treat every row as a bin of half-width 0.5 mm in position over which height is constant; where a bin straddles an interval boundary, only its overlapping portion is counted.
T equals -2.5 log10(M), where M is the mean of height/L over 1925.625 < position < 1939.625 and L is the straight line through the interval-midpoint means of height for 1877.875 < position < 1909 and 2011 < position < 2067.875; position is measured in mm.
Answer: 0.33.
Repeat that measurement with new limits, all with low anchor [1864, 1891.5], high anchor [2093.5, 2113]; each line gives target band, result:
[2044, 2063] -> -0.090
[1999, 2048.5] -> -0.160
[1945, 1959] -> -0.181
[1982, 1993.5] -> -0.106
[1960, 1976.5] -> -0.108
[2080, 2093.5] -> 0.039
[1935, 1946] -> -0.064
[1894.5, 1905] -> -0.101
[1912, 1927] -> -0.083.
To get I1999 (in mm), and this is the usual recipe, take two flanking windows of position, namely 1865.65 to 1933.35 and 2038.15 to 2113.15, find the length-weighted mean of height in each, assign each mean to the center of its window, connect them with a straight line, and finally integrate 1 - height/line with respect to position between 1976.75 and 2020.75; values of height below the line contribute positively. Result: -4.2 mm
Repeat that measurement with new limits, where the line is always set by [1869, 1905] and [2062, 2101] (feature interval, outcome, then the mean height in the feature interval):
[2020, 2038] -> -2.7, 1.24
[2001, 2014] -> -1.4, 1.18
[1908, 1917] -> -1.0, 1.08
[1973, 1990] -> -1.0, 1.1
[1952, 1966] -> -1.6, 1.13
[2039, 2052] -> -1.0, 1.18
